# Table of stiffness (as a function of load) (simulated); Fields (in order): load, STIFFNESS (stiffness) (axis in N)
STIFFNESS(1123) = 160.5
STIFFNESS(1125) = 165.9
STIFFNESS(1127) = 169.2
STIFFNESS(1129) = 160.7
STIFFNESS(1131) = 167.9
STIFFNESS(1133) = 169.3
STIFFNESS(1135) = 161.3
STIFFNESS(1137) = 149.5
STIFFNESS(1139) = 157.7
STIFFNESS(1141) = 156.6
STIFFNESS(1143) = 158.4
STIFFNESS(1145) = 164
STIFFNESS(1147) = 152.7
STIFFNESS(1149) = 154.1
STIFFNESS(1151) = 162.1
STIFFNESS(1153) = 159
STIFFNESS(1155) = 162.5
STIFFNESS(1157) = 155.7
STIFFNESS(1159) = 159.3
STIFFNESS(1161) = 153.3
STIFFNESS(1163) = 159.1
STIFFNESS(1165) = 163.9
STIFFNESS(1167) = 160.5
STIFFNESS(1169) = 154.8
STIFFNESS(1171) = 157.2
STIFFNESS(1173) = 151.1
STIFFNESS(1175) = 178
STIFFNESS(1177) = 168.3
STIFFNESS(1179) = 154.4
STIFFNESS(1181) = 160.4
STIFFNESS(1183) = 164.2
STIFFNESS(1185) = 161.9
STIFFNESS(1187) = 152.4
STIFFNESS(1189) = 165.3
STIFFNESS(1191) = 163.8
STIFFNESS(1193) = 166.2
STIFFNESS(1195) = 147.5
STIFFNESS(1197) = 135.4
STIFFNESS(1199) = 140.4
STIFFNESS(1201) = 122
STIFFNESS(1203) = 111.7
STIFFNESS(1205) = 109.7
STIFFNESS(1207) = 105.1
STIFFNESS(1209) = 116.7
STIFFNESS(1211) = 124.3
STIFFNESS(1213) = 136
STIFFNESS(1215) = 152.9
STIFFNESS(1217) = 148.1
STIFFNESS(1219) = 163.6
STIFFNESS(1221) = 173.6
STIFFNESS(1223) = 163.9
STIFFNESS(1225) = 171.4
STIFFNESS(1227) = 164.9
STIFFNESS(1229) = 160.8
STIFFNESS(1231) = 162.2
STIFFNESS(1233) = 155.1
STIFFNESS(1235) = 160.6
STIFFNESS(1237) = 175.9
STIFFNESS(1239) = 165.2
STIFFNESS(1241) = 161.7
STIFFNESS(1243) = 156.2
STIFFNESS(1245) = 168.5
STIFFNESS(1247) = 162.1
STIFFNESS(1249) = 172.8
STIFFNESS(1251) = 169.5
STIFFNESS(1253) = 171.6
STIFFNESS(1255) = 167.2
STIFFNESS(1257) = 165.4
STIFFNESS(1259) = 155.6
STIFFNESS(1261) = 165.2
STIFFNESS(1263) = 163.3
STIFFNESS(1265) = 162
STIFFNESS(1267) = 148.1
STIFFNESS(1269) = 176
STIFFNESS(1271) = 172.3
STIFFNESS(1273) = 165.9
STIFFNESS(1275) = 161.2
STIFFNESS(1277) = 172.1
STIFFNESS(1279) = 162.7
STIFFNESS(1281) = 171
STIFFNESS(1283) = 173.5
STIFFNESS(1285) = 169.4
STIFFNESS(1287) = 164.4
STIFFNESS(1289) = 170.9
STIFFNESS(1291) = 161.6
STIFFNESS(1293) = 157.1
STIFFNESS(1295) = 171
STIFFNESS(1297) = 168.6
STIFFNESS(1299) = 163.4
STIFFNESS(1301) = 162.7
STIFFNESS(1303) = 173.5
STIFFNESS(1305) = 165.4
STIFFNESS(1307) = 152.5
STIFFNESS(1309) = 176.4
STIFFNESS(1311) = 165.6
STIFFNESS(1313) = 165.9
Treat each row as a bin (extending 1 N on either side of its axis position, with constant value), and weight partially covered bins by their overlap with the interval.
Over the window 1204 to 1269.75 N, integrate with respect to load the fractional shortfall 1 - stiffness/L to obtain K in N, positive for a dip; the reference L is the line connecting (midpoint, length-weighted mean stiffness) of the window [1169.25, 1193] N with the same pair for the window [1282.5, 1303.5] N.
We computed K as 2.9 N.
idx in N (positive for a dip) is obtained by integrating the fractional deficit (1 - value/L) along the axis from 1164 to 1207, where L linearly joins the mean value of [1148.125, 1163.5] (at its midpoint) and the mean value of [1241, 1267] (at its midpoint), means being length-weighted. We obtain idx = 2.5 N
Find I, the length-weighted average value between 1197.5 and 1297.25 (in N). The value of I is 158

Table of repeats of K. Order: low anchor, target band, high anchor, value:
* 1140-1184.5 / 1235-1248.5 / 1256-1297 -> -0.10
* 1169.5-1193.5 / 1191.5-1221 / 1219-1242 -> 4.92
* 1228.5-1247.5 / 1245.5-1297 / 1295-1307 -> -0.52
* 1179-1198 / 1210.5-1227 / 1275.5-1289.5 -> 0.54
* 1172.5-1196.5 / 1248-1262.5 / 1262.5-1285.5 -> -0.12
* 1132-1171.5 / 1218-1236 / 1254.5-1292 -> -0.12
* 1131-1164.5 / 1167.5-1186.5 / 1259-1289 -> -0.05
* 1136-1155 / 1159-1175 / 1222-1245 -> 0.04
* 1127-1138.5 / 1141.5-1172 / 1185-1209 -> -1.04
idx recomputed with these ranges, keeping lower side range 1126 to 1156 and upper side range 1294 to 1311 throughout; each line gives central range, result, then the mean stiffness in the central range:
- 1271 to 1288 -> -0.2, 168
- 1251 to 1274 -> 0.0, 165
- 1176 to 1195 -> 0.1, 161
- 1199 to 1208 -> 2.6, 115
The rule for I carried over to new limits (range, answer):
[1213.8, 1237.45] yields 162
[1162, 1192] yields 161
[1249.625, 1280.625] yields 165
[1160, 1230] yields 151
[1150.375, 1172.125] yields 159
